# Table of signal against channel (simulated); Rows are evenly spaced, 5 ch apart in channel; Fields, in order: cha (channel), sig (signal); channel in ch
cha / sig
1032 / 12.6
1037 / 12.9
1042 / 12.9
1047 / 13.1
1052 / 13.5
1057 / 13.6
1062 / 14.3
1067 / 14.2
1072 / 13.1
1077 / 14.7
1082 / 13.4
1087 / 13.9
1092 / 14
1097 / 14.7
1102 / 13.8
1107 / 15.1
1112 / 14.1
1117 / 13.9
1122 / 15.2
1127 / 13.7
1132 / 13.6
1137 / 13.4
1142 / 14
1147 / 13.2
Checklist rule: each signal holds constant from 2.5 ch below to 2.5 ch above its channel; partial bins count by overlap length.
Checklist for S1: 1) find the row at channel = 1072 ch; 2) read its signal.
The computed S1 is 13.1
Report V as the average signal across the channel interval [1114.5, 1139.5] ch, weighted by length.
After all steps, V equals 14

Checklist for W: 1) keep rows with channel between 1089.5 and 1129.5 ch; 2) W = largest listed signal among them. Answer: 15.2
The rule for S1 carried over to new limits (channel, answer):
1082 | 13.4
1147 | 13.2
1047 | 13.1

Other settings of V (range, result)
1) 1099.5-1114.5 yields 14.3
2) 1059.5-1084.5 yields 13.9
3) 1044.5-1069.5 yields 13.7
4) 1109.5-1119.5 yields 14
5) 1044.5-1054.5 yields 13.3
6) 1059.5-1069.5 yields 14.2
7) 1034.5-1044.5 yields 12.9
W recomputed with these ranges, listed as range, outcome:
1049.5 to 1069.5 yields 14.3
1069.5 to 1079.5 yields 14.7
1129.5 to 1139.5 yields 13.6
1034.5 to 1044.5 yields 12.9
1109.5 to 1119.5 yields 14.1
